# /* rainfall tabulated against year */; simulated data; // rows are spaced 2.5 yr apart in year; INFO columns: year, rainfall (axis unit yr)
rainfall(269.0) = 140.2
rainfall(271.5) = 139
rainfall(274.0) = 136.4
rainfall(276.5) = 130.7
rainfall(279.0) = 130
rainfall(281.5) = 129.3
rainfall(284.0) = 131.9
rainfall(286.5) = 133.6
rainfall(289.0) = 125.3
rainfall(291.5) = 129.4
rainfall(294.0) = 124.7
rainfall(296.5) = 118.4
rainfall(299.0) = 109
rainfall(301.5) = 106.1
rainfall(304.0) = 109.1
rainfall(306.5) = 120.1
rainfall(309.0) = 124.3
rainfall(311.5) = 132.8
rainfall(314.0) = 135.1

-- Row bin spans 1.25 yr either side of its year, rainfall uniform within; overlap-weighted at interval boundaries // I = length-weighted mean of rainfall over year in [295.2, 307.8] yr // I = 113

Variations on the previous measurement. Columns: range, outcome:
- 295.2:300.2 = 114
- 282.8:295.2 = 129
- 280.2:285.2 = 131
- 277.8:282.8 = 130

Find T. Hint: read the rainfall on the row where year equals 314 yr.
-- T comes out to 135.1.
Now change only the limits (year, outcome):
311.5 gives 132.8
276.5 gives 130.7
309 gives 124.3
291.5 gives 129.4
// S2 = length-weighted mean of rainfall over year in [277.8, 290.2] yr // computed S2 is 130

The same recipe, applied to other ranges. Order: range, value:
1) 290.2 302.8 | 118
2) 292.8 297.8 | 121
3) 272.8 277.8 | 133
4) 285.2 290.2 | 130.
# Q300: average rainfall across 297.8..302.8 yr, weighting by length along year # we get 108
